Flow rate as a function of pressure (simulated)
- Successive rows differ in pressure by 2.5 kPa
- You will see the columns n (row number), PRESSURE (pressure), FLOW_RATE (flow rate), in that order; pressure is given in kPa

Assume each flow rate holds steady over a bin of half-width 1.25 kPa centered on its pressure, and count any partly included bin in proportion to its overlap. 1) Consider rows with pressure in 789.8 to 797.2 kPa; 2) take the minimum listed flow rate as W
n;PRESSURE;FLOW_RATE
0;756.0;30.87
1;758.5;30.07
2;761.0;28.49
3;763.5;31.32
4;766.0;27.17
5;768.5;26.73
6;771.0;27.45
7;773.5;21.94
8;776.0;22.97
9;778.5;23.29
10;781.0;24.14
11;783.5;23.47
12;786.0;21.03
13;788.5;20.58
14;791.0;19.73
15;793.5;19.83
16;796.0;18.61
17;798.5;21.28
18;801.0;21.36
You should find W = 18.61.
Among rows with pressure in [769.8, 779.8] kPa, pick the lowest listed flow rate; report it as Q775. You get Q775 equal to 21.94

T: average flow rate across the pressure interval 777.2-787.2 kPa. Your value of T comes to 23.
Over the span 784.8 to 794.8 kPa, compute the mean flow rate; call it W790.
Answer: 20.3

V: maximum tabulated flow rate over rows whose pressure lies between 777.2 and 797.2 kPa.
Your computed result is 24.14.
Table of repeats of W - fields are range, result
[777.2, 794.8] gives 19.73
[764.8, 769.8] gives 26.73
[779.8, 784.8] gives 23.47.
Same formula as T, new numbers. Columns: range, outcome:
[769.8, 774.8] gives 24.7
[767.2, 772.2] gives 27.1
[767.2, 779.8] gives 24.5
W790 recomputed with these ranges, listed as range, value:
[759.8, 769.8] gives 28.4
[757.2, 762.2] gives 29.3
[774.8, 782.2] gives 23.5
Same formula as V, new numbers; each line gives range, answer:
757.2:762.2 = 30.07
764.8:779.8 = 27.45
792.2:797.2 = 19.83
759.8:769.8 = 31.32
